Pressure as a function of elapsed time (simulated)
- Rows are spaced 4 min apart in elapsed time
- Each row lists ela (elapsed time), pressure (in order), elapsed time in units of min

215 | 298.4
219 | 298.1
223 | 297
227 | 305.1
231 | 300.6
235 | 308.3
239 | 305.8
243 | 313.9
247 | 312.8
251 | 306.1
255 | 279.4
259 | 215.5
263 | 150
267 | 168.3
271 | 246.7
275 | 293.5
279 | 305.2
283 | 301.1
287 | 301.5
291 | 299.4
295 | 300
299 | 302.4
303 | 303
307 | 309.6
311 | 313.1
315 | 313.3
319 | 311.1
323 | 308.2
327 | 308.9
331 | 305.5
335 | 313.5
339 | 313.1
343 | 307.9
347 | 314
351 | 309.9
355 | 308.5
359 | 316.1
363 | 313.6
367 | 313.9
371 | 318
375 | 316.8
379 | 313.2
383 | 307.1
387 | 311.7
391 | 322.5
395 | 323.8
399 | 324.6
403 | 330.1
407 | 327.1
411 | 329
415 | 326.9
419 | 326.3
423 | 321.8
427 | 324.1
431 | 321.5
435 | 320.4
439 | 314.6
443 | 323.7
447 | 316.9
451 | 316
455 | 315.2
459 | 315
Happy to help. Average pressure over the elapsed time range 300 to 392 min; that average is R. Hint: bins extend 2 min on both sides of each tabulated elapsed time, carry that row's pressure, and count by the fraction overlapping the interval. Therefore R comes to 312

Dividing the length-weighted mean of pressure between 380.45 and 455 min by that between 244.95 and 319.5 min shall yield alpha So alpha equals 1.1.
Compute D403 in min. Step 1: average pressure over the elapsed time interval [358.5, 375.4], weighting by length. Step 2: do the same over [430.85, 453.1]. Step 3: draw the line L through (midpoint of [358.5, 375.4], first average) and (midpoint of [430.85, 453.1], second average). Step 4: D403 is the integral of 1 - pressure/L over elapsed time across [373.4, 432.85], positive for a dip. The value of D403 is -0.9 min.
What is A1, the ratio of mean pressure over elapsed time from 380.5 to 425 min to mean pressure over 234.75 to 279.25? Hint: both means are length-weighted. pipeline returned 1.22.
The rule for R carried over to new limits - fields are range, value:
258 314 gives 274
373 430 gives 322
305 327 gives 311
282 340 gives 307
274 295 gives 300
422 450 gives 320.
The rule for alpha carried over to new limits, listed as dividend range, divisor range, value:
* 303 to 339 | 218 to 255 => 1.02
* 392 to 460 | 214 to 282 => 1.16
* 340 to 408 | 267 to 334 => 1.06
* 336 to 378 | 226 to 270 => 1.17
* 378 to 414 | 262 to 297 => 1.21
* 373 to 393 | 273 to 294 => 1.05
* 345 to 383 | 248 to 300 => 1.17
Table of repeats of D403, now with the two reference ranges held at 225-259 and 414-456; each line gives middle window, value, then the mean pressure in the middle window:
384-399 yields -0.17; 319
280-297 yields 0.18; 301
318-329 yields -0.04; 309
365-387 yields 0.03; 314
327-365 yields -0.08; 311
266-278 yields 2.17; 248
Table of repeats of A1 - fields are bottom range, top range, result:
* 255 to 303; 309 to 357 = 1.17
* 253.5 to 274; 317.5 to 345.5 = 1.45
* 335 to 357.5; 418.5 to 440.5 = 1.03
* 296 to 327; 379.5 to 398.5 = 1.03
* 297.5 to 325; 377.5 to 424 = 1.04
